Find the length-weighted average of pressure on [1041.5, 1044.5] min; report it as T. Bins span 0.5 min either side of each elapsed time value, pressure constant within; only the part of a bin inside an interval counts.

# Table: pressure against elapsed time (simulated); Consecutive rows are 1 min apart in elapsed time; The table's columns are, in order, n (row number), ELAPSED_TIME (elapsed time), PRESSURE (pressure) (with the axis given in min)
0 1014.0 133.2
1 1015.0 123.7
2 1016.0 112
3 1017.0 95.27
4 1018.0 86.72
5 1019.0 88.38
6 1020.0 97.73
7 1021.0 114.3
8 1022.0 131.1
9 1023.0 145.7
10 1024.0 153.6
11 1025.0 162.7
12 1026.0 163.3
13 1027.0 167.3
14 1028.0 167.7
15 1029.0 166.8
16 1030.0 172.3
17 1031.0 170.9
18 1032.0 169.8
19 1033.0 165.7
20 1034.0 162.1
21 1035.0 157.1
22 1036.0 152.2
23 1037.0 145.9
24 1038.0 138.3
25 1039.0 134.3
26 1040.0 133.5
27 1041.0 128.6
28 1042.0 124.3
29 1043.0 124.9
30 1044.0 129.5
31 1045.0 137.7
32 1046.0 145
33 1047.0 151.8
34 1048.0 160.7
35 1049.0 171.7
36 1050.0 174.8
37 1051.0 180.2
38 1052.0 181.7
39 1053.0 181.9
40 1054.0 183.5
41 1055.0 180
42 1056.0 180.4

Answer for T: 126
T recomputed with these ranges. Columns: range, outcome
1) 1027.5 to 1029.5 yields 167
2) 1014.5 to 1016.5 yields 118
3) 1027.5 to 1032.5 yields 170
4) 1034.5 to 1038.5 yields 148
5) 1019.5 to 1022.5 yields 114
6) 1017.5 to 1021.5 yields 96.8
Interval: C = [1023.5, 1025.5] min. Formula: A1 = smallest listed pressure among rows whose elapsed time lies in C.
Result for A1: 153.6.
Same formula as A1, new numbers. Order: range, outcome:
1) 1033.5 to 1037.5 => 145.9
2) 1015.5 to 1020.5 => 86.72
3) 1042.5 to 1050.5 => 124.9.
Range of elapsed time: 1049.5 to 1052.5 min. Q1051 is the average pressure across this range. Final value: 179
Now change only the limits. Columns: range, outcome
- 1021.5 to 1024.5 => 143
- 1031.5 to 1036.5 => 161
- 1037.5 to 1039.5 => 136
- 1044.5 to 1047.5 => 145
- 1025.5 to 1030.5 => 167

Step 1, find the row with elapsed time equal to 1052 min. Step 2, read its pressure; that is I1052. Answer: 181.7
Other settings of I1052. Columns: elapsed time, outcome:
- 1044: 129.5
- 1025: 162.7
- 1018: 86.72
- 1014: 133.2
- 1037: 145.9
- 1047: 151.8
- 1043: 124.9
